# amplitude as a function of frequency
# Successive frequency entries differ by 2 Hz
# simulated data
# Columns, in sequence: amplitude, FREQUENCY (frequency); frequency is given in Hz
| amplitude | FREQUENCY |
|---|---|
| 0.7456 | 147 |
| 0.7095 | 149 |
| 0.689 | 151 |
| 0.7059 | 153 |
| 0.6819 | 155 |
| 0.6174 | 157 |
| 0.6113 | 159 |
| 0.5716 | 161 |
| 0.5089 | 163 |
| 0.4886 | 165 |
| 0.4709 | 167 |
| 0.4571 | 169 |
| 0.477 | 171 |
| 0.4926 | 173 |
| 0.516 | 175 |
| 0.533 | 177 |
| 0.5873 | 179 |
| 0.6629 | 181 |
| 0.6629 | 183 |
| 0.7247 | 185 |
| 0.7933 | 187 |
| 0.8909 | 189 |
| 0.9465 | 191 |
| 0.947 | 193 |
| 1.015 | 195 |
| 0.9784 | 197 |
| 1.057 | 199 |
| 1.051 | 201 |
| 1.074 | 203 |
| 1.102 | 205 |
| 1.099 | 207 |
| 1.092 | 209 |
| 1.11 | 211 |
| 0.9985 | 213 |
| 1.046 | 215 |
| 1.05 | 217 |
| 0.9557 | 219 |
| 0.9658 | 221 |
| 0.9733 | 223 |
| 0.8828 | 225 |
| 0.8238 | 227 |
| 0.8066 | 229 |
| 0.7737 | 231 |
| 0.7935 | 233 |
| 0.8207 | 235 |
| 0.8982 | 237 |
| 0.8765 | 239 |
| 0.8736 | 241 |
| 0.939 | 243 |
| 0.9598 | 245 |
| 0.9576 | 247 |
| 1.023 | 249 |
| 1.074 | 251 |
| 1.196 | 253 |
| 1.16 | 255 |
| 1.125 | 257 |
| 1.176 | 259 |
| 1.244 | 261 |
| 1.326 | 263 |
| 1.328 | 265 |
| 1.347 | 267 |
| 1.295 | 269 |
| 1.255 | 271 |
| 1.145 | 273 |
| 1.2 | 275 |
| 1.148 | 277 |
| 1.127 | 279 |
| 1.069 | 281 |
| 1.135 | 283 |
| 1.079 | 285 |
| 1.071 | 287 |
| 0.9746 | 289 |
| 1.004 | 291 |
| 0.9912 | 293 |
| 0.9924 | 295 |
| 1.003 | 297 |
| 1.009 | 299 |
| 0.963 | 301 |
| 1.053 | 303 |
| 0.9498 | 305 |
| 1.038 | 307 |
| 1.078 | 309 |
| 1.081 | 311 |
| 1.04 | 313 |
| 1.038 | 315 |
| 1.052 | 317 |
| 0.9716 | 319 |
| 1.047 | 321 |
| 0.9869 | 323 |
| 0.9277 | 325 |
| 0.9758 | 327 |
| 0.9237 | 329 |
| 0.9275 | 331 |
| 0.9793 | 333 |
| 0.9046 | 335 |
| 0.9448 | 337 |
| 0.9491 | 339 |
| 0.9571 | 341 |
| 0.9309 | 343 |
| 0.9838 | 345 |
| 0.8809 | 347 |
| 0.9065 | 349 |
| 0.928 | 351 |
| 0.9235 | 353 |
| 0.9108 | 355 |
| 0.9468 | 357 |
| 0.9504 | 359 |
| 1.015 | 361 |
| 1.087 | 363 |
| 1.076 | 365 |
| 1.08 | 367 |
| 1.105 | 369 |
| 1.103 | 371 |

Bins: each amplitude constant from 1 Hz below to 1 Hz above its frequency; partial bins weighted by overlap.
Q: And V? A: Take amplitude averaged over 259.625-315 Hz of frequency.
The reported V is 1.11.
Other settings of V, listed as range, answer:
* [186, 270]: 1.02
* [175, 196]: 0.764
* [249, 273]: 1.22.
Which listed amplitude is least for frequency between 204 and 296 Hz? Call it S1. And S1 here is 0.7737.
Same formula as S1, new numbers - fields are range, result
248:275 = 1.023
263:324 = 0.9498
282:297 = 0.9746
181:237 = 0.6629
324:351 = 0.8809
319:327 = 0.9277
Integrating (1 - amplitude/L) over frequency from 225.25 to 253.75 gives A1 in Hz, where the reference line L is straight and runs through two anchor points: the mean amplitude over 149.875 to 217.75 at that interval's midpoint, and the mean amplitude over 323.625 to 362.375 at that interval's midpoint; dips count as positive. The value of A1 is -2.43 Hz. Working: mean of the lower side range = 0.784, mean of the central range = 0.912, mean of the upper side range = 0.942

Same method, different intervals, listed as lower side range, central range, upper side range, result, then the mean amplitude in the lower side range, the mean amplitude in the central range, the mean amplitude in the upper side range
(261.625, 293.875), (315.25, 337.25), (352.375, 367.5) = 1.93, 1.16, 0.971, 0.998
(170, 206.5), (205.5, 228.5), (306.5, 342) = -4.08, 0.81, 0.998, 0.989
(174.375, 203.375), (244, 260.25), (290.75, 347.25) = -3.24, 0.828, 1.09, 0.987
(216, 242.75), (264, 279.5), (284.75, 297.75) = -4.17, 0.886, 1.23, 1.01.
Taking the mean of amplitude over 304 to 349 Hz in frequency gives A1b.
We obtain 0.979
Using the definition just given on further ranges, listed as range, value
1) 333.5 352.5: 0.933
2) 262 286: 1.2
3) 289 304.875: 0.998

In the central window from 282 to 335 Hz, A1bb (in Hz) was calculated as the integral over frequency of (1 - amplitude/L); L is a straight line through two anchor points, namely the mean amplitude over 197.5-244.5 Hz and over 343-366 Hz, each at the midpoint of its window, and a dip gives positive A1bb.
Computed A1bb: -2.6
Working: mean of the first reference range 0.959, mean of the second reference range 0.963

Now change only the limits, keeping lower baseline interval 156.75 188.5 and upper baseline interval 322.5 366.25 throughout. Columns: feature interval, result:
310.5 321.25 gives -1.7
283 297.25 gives -3.2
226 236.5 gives -1.5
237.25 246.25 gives -2.3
